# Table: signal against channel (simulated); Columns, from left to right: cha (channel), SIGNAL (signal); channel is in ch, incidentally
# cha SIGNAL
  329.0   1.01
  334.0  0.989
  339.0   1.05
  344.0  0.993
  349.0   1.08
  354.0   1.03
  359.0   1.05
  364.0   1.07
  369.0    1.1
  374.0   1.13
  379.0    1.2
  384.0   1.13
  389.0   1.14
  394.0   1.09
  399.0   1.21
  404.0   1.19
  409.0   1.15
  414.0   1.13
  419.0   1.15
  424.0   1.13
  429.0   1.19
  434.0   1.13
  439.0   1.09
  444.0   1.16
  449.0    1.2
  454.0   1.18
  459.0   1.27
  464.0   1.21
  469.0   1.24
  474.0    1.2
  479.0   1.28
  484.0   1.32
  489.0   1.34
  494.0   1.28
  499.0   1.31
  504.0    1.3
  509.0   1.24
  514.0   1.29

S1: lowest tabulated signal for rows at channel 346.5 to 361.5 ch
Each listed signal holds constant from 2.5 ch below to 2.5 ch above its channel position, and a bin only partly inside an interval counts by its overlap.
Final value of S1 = 1.03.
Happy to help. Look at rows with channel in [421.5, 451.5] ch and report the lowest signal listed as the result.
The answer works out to 1.09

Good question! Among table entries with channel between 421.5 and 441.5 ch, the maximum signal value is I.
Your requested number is 1.19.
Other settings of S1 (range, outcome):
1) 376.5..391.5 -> 1.13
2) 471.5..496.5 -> 1.2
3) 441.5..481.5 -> 1.16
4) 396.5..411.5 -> 1.15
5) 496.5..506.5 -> 1.3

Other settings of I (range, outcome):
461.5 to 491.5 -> 1.34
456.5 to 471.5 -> 1.27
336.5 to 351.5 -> 1.08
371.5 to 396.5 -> 1.2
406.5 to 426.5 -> 1.15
